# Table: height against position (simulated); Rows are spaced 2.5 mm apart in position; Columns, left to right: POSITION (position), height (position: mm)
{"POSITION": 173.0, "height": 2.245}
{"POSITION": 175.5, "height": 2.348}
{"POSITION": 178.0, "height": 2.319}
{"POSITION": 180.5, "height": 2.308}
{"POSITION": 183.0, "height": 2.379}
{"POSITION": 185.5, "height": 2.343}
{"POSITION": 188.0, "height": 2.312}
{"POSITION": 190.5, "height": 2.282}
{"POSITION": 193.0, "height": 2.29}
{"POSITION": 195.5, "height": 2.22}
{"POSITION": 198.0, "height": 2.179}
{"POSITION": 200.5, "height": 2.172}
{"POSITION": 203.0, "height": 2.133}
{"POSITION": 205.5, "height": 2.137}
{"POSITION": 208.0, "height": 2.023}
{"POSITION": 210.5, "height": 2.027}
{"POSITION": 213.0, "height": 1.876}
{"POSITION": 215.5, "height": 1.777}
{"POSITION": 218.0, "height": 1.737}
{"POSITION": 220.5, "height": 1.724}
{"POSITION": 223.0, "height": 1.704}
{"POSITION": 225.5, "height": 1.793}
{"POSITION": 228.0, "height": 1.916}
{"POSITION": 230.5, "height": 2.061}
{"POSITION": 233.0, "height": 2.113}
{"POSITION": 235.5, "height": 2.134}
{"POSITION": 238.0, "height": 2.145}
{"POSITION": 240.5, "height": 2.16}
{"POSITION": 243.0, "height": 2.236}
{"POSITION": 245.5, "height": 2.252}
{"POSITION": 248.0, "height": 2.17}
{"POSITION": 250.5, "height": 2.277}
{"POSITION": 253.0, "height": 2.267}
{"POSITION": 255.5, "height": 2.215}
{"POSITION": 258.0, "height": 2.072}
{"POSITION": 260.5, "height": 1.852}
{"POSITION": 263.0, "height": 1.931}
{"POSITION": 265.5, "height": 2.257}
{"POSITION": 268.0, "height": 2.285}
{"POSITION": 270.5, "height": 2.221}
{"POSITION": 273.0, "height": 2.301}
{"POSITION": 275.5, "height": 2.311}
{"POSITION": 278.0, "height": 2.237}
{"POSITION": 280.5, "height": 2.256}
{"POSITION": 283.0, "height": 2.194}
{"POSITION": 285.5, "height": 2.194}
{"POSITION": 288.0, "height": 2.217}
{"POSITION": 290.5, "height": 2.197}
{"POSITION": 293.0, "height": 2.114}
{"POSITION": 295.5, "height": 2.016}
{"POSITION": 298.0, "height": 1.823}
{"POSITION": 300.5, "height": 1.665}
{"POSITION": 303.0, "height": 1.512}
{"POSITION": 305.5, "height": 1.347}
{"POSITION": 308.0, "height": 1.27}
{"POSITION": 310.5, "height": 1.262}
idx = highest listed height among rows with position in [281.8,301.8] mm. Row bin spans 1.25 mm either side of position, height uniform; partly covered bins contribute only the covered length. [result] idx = 2.217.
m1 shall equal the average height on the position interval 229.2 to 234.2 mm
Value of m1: 2.09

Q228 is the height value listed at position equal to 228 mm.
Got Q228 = 1.916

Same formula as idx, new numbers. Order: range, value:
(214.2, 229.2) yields 1.916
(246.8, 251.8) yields 2.277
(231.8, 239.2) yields 2.145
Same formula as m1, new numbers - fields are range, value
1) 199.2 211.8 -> 2.1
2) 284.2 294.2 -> 2.18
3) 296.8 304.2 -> 1.67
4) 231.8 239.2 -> 2.13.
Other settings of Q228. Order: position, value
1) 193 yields 2.29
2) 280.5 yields 2.256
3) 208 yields 2.023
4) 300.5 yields 1.665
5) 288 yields 2.217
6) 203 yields 2.133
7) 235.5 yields 2.134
